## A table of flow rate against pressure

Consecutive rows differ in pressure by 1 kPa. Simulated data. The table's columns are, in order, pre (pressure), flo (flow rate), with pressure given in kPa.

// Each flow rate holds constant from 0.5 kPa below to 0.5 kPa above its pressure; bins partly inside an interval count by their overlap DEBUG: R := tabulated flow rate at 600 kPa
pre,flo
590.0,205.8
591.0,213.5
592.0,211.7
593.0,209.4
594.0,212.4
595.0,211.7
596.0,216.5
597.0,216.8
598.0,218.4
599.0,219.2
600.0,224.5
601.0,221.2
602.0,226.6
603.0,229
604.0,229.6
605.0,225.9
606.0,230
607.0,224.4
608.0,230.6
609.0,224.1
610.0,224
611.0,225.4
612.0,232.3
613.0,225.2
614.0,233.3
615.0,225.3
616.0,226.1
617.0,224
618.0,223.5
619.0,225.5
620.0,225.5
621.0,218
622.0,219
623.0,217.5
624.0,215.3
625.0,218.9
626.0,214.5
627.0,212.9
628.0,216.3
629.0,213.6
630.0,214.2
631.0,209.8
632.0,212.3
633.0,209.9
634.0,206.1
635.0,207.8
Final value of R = 224.5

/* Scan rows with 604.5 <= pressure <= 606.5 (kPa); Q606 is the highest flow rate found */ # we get 230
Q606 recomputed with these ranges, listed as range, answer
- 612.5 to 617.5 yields 233.3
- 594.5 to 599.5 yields 219.2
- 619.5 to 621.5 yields 225.5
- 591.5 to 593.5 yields 211.7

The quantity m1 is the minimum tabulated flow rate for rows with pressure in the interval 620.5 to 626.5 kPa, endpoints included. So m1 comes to 214.5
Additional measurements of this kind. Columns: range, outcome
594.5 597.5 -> 211.7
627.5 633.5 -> 209.8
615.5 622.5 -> 218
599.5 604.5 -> 221.2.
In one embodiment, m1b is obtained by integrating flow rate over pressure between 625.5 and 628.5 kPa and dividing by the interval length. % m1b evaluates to 215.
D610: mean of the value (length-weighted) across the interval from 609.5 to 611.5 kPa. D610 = 225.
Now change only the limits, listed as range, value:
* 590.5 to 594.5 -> 212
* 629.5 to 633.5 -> 212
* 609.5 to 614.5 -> 228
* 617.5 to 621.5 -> 223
